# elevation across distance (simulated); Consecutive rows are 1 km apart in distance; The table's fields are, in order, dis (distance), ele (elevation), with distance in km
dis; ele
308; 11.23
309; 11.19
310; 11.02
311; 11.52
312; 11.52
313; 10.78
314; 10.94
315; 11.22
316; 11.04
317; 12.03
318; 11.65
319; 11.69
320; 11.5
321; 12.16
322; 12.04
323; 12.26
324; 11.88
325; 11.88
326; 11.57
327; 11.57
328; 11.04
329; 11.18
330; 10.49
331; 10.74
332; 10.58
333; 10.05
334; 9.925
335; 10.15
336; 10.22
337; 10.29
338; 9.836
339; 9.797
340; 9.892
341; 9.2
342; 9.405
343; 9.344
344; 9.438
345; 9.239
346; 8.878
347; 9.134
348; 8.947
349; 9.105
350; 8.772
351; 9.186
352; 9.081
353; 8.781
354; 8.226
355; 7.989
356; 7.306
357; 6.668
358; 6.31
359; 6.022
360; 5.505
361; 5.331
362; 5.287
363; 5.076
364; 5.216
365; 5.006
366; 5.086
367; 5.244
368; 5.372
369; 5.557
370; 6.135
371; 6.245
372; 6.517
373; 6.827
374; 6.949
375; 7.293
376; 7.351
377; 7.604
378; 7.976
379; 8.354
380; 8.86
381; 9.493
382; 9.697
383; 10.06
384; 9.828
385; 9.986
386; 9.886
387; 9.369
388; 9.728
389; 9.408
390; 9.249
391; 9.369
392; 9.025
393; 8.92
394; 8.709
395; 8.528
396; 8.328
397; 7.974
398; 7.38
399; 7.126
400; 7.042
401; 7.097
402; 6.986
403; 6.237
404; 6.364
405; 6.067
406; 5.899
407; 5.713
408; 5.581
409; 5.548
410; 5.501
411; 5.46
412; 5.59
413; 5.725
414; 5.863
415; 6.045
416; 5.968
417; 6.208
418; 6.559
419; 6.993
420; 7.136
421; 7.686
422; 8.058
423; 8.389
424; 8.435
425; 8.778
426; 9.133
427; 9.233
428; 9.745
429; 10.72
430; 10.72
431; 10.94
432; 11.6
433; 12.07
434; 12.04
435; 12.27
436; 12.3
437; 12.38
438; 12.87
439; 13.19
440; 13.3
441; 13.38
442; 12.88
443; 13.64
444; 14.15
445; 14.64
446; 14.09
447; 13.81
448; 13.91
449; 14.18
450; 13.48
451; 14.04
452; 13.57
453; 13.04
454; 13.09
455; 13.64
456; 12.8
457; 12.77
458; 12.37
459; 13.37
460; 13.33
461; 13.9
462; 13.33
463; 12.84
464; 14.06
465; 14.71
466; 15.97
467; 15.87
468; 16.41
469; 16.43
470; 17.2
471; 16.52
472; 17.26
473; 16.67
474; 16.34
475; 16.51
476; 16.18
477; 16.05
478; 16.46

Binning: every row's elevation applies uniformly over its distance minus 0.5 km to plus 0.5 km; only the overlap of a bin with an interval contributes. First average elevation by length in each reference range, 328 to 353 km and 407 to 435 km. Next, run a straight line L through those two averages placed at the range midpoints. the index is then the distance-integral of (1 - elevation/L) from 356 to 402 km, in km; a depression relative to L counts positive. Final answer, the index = 7.0 km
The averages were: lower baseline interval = 9.71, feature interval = 7.5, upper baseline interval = 8.03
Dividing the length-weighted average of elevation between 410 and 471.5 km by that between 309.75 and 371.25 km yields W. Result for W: 1.3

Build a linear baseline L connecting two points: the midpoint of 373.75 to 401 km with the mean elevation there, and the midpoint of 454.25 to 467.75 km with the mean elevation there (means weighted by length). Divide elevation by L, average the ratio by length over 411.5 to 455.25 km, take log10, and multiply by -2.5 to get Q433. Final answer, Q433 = 0.12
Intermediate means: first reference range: 8.63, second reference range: 13.8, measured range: 10.8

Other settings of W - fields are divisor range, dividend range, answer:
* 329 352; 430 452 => 1.35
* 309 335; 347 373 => 0.60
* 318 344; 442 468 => 1.29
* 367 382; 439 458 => 1.88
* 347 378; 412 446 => 1.47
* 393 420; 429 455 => 1.96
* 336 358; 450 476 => 1.64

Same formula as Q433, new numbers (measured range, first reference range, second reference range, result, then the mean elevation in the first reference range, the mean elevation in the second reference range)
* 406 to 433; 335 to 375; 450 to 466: 0.43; 7.63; 13.5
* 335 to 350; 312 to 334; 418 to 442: 0.18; 11.3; 10.5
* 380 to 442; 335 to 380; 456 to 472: 0.27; 7.66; 14.6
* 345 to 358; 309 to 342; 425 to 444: 0.30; 11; 11.8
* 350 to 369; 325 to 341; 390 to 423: 0.38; 10.5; 6.95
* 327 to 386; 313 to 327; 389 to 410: 0.17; 11.6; 7.36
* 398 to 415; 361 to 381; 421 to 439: 0.40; 6.47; 10.6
